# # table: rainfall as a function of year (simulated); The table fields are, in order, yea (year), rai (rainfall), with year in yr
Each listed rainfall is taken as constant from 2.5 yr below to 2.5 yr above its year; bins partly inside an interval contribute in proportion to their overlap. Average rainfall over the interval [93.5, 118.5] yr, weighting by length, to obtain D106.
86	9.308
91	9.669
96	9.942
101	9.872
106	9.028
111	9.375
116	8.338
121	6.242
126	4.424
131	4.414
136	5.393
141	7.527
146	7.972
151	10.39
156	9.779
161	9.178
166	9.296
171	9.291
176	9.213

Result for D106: 9.31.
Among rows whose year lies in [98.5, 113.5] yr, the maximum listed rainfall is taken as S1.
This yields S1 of 9.872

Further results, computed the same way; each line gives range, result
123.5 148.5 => 7.972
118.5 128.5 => 6.242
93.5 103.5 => 9.942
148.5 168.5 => 10.39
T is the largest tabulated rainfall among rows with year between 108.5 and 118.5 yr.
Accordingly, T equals 9.375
